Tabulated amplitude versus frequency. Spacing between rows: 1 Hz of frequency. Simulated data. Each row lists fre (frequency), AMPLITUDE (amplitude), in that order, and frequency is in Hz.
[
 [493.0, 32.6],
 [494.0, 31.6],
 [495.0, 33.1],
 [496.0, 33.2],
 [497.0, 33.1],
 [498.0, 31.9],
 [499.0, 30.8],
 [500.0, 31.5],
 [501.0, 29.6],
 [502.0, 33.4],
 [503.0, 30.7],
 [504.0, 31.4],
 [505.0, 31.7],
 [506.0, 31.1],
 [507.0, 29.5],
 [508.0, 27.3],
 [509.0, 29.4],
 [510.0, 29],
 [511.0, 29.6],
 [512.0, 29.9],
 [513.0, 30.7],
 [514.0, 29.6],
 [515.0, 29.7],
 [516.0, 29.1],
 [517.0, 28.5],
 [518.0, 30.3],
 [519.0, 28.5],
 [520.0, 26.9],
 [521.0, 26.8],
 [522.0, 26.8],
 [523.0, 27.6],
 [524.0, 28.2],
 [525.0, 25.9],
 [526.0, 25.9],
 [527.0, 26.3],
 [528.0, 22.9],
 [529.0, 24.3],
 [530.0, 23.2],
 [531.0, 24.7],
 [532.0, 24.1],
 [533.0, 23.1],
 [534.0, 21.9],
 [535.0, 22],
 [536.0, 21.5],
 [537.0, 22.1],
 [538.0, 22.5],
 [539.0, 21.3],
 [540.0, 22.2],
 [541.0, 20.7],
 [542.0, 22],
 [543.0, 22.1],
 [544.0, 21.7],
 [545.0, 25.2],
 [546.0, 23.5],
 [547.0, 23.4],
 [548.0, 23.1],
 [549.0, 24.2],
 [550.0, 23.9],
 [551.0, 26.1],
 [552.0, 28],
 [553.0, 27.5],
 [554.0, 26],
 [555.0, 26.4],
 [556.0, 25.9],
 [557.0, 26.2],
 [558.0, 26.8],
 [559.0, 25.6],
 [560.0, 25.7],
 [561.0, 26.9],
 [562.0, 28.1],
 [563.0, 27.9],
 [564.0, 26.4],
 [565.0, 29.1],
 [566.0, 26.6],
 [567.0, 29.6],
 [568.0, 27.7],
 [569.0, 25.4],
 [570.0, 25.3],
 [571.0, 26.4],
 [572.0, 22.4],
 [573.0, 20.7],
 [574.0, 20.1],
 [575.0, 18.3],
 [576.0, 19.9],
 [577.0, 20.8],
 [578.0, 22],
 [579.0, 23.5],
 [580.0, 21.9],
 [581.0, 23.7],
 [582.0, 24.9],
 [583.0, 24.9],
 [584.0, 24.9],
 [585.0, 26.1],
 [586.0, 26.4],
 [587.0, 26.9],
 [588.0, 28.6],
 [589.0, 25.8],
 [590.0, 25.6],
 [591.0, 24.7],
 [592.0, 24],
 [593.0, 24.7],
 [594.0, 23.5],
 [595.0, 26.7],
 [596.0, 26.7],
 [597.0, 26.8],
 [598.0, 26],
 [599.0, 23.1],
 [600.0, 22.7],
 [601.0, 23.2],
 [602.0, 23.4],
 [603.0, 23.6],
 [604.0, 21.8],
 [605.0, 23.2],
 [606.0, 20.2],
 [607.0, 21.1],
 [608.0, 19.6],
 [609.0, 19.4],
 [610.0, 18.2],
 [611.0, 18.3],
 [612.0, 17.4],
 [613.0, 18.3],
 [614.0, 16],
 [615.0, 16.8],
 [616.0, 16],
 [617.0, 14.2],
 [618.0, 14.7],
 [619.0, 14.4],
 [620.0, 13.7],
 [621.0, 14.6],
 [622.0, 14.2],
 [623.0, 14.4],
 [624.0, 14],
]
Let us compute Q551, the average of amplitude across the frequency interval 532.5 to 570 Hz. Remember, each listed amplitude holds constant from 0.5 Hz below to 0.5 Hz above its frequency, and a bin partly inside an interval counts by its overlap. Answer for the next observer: 24.8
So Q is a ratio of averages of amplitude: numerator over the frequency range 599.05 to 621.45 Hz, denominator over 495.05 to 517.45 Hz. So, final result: 0.6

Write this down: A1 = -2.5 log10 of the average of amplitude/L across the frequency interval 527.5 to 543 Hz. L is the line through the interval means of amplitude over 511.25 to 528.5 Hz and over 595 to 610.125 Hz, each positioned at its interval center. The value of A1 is 0.194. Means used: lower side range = 27.9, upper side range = 22.8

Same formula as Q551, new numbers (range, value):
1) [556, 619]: 23.3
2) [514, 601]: 25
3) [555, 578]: 25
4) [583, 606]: 24.8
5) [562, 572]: 27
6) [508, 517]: 29.4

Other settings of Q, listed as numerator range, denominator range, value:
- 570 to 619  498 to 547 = 0.83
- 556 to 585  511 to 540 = 0.96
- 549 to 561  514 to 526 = 0.93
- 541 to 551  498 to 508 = 0.75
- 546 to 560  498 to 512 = 0.84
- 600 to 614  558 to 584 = 0.83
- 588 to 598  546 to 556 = 1.01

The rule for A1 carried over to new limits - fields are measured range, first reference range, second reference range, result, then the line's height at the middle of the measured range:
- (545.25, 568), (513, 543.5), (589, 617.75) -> -0.107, 23.8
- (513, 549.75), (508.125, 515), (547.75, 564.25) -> 0.134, 28.1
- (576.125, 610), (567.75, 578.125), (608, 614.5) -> -0.181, 20.2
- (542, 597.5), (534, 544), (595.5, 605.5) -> -0.093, 22.9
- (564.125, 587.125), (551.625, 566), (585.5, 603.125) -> 0.079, 26.1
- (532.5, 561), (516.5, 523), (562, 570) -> 0.153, 27.6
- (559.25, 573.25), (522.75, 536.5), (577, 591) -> -0.072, 24.7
